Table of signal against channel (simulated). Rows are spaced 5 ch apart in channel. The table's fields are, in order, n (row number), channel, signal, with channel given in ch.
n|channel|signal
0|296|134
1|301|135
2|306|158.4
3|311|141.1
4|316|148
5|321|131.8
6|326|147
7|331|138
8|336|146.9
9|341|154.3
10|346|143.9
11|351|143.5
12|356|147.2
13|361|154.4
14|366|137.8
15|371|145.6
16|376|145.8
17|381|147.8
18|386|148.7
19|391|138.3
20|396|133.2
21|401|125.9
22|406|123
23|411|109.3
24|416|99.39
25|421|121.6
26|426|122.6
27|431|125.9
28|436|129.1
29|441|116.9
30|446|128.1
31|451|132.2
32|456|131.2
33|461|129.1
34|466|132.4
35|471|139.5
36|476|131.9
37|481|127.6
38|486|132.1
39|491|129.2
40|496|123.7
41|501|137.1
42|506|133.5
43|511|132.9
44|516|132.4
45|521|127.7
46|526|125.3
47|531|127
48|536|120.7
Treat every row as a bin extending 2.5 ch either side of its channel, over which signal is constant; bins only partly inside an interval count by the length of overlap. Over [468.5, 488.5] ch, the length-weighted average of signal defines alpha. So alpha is 133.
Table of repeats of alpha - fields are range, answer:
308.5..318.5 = 145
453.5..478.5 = 133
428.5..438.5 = 128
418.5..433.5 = 123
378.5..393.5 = 145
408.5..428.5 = 113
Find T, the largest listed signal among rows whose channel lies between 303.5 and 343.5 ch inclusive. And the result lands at 158.4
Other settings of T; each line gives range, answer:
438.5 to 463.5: 132.2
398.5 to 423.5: 125.9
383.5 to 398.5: 148.7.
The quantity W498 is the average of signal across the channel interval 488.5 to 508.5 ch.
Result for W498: 131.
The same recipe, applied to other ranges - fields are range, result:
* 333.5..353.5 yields 147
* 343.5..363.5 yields 147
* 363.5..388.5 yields 145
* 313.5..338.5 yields 142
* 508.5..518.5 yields 133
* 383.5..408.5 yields 134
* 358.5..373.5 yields 146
